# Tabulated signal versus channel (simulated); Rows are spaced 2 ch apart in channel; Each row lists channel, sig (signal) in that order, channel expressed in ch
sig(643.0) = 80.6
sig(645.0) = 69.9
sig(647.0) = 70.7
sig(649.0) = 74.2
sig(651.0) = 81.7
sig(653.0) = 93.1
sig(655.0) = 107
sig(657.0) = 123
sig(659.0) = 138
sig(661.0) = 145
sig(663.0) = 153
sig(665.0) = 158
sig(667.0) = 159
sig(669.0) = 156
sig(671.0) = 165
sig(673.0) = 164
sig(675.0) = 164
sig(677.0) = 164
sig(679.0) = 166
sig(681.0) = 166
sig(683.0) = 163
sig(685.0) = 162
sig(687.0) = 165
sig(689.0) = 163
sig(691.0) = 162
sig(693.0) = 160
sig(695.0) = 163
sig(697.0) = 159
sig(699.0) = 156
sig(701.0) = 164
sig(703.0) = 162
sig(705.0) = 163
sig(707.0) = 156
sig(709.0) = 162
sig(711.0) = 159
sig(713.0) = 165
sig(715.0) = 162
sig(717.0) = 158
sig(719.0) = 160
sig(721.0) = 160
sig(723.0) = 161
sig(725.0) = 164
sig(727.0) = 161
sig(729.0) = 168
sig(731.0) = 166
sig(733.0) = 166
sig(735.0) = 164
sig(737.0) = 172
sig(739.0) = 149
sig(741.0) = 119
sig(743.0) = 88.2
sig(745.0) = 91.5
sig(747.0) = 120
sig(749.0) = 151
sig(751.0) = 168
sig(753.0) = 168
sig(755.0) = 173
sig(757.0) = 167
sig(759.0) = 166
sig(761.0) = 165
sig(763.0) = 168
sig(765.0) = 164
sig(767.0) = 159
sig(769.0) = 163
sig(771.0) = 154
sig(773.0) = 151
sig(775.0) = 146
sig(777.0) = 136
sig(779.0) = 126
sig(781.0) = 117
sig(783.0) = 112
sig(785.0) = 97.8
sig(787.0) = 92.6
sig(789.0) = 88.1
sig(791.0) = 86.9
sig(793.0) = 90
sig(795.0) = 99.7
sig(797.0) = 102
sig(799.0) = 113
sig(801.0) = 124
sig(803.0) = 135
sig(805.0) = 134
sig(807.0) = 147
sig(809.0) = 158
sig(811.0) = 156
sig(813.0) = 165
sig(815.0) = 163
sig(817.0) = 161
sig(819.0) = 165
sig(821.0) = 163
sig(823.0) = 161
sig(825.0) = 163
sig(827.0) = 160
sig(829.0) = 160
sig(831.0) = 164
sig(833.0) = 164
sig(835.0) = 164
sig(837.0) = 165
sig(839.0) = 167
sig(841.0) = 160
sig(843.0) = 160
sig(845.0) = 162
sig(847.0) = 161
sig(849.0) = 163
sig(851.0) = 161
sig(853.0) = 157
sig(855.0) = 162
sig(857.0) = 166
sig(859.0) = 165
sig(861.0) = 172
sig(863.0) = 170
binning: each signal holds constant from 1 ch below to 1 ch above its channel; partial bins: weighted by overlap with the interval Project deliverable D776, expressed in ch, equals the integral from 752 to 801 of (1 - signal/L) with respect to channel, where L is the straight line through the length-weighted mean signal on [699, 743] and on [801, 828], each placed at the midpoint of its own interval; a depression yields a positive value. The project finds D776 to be 7.2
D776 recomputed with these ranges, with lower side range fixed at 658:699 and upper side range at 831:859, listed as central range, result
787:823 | 6.6 ch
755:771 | -0.3 ch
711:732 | -0.3 ch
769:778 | 0.7 ch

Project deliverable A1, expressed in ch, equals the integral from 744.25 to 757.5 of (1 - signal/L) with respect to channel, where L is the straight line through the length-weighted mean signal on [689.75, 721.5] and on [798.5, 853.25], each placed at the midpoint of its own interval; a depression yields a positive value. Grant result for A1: 0.87 ch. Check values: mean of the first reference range 161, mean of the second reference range 157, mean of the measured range 149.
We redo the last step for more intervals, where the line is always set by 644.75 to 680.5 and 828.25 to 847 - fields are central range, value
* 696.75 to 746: -4.1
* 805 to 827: 0.0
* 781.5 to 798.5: 6.3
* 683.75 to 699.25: -2.7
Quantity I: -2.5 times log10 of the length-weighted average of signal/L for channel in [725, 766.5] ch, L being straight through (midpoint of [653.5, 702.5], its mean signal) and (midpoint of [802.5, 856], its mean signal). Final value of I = 0.03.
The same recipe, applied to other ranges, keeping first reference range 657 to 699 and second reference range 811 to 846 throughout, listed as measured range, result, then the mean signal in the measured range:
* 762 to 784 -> 0.11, 145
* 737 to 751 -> 0.25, 127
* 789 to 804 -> 0.46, 106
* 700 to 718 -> -0.01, 161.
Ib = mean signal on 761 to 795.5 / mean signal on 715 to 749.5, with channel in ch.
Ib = 0.86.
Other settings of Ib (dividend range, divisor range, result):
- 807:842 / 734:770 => 1.07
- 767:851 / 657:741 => 0.89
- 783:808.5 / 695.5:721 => 0.69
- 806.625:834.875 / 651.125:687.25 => 1.08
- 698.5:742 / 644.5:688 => 1.16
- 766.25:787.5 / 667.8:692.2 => 0.81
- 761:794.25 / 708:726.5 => 0.80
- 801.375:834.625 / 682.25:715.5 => 0.97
